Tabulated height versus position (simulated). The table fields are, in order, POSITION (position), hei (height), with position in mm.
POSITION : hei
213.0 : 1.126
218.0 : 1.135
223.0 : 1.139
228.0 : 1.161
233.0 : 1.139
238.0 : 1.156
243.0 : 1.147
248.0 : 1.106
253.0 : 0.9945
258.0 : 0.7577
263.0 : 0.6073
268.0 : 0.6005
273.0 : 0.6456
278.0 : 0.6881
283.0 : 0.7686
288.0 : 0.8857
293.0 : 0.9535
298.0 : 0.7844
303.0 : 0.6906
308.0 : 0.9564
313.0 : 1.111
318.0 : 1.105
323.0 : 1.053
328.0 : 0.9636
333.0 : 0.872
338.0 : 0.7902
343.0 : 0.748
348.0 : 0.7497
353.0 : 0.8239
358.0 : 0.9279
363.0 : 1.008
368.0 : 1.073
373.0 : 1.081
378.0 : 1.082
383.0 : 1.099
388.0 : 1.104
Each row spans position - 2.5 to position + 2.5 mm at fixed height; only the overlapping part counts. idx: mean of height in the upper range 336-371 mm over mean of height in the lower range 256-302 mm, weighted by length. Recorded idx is 1.2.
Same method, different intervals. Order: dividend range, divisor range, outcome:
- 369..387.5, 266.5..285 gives 1.61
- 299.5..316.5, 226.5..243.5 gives 0.80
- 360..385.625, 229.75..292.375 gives 1.21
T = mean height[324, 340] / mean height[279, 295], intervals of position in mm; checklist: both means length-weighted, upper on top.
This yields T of 1.05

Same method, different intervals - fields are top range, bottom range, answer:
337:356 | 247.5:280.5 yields 1.04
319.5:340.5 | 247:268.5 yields 1.14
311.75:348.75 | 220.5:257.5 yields 0.84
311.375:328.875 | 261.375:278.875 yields 1.68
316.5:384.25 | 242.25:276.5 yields 1.16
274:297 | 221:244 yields 0.70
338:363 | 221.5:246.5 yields 0.72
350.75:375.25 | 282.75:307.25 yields 1.18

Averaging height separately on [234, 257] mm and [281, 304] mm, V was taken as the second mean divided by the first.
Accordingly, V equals 0.76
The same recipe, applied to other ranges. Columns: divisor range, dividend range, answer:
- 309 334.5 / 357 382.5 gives 1.02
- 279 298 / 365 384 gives 1.28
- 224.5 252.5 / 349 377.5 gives 0.86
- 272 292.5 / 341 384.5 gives 1.23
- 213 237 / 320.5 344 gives 0.78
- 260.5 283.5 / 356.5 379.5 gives 1.59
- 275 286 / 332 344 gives 1.10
